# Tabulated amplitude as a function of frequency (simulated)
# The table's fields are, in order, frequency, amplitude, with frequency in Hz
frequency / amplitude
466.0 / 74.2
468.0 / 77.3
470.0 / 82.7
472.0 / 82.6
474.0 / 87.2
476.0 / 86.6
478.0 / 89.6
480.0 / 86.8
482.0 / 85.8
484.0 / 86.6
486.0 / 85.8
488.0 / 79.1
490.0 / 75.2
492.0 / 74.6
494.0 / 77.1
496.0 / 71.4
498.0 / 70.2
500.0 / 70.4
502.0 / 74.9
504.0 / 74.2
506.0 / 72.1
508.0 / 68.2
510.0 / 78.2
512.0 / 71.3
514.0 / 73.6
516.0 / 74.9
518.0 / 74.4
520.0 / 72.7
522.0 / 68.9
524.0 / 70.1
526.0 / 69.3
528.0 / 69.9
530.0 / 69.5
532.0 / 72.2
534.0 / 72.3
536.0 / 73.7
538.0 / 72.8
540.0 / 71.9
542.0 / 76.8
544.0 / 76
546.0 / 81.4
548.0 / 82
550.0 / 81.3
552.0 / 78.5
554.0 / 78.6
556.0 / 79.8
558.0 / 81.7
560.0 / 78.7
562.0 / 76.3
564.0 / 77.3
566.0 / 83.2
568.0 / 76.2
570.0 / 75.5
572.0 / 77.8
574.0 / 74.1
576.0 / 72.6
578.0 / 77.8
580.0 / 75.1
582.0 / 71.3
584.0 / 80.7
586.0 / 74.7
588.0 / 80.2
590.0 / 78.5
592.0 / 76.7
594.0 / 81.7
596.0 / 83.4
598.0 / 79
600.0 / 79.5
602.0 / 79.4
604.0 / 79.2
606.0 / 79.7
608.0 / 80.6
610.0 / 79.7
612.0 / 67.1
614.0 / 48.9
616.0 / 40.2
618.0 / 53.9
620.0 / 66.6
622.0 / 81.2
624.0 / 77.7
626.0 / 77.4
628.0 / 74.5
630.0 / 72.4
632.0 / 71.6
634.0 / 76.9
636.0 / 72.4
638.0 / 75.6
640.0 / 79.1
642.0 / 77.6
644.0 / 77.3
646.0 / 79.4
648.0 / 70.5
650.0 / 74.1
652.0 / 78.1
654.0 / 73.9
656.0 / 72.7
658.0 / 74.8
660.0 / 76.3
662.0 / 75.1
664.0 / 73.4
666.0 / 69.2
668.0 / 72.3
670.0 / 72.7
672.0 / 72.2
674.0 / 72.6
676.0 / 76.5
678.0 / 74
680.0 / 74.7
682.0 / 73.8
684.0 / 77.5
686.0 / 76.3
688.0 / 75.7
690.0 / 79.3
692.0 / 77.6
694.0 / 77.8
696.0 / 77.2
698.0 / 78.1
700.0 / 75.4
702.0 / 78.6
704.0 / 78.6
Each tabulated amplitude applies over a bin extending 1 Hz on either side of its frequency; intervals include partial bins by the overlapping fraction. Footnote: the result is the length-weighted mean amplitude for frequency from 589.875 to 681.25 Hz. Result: 73.9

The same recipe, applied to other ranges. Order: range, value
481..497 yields 79.4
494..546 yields 72.7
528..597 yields 77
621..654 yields 75.9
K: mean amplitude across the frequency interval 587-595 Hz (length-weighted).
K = 79.3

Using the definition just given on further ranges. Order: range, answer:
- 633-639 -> 75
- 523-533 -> 70.2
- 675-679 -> 75.2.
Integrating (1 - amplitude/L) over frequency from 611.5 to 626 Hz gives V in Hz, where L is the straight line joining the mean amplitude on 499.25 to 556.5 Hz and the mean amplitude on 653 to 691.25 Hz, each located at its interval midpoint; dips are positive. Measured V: 2.2 Hz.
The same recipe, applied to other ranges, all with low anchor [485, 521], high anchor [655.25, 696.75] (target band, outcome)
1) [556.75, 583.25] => -0.8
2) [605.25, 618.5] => 1.8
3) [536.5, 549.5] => -0.4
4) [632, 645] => -0.2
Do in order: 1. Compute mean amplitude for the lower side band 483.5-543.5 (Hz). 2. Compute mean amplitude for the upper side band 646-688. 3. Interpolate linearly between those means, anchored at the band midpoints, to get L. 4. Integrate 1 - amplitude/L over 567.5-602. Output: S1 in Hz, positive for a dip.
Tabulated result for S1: -1.6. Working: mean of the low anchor 73.7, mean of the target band 77.4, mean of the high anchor 74.2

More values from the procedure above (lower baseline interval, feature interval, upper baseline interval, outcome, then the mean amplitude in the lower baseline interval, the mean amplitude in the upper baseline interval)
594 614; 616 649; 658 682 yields 1.2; 77.3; 73.6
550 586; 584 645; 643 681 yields 1.3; 77.4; 74.2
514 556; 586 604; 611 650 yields -1.9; 74.5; 70.6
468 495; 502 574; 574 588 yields 3.2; 82.8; 75.6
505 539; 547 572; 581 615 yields -1.6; 72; 76.5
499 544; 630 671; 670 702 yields 0.3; 72.5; 75.9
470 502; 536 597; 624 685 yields 0.0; 80.5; 74.7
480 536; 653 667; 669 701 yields 0.4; 74.4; 75.7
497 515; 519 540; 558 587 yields 0.8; 72.6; 76.7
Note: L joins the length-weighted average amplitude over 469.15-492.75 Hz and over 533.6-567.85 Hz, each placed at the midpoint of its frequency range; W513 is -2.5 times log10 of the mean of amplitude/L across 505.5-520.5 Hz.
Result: 0.11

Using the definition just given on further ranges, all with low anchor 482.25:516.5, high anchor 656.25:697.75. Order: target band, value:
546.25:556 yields -0.07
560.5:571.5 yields -0.04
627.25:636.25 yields 0.02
